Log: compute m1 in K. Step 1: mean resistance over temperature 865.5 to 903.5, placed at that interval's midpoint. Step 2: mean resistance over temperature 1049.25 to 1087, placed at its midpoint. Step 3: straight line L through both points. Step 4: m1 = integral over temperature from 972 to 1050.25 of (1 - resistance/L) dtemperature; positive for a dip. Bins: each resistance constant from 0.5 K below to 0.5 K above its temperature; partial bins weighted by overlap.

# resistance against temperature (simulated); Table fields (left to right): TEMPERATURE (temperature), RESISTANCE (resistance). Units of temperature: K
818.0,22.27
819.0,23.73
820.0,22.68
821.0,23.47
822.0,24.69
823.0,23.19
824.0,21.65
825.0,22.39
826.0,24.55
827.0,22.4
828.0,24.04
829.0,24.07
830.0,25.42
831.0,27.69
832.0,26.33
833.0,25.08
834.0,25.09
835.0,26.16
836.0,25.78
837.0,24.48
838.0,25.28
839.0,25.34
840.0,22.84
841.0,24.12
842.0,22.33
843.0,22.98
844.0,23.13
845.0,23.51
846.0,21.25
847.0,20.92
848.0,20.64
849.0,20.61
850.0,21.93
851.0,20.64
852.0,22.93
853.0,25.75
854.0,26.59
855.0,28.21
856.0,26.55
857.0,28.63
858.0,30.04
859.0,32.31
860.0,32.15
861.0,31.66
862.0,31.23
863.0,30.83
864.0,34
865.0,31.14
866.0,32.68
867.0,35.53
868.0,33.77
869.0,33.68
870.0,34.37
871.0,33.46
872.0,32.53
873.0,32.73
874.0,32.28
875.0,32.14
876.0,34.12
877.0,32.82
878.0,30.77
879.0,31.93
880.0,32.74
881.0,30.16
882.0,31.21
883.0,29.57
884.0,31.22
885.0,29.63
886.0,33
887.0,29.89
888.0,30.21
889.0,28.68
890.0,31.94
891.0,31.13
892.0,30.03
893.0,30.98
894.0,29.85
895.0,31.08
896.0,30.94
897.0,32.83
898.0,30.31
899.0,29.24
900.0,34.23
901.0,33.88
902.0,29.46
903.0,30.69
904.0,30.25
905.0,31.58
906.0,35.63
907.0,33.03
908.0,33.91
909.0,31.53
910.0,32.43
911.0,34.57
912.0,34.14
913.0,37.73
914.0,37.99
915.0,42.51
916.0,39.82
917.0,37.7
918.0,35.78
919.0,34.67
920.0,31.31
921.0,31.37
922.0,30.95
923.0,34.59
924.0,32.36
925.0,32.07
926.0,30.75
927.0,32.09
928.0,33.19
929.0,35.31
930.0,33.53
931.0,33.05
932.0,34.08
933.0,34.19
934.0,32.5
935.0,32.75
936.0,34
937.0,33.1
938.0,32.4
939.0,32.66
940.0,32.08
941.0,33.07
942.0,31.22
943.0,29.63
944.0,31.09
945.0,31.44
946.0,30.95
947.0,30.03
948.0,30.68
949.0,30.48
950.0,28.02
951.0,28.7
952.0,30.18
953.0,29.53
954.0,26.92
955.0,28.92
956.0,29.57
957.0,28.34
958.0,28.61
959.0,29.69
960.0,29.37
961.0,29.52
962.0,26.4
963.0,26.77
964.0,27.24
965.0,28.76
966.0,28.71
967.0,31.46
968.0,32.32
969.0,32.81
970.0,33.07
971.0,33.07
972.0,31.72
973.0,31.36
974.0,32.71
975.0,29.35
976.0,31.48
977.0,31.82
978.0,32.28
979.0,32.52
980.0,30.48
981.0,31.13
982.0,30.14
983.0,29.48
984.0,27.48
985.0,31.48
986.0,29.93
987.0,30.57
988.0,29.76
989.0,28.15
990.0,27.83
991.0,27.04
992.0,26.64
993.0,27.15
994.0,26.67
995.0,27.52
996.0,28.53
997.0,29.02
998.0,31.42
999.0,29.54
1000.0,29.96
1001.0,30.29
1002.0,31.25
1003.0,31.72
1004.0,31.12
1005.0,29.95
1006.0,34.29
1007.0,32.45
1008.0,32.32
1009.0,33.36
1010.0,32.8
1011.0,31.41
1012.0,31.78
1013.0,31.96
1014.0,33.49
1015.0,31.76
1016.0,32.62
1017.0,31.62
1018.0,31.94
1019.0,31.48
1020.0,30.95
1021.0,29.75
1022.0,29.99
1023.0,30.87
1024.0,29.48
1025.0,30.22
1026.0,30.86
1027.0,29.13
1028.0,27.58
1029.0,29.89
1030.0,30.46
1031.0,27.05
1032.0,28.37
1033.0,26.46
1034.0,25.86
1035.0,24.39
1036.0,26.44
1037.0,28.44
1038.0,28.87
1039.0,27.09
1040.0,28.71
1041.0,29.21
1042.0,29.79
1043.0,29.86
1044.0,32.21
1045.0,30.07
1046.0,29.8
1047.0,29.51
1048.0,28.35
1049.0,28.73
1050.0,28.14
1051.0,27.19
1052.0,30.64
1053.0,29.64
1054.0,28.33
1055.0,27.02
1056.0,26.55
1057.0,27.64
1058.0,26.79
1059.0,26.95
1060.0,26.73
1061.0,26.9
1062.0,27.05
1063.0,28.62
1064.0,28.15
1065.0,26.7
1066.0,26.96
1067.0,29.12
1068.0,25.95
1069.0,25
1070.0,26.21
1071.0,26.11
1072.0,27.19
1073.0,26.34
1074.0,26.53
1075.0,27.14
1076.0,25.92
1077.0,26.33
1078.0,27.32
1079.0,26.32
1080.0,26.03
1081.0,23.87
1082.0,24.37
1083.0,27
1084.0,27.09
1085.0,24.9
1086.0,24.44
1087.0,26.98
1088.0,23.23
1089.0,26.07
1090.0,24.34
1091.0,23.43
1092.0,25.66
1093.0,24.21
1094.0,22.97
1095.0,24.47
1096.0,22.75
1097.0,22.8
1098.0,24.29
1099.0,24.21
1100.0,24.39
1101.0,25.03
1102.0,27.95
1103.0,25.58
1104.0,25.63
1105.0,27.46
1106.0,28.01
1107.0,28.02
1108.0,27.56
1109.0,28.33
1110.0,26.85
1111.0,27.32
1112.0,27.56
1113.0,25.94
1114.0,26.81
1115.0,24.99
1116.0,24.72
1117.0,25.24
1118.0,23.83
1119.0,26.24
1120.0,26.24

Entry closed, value -4.4 K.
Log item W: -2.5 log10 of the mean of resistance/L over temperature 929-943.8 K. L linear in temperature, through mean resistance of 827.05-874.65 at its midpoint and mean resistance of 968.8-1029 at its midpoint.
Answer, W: -0.13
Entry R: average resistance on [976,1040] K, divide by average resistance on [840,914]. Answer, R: 1.0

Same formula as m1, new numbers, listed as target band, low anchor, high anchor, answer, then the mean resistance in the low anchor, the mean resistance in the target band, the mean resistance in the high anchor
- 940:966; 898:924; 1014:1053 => 2.3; 33.9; 29.4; 29.4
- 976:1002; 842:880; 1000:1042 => 0.3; 28.9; 29.5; 30.2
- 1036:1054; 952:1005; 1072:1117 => -1.1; 29.8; 29.1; 25.7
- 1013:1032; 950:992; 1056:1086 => -1.6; 29.9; 30.5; 26.6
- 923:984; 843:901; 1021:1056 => -3.7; 29.7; 31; 28.8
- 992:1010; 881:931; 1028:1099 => -0.7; 32.6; 30.3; 26.9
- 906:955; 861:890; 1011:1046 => -2.6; 32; 32.8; 29.7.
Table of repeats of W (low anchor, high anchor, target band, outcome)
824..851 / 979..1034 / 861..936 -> -0.25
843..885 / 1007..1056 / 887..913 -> -0.09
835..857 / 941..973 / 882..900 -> -0.17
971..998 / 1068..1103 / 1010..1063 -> -0.06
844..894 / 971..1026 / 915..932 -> -0.13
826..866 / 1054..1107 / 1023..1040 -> -0.09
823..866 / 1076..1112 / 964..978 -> -0.22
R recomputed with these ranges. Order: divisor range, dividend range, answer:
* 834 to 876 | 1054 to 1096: 0.94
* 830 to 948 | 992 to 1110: 0.92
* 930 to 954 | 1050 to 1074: 0.87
